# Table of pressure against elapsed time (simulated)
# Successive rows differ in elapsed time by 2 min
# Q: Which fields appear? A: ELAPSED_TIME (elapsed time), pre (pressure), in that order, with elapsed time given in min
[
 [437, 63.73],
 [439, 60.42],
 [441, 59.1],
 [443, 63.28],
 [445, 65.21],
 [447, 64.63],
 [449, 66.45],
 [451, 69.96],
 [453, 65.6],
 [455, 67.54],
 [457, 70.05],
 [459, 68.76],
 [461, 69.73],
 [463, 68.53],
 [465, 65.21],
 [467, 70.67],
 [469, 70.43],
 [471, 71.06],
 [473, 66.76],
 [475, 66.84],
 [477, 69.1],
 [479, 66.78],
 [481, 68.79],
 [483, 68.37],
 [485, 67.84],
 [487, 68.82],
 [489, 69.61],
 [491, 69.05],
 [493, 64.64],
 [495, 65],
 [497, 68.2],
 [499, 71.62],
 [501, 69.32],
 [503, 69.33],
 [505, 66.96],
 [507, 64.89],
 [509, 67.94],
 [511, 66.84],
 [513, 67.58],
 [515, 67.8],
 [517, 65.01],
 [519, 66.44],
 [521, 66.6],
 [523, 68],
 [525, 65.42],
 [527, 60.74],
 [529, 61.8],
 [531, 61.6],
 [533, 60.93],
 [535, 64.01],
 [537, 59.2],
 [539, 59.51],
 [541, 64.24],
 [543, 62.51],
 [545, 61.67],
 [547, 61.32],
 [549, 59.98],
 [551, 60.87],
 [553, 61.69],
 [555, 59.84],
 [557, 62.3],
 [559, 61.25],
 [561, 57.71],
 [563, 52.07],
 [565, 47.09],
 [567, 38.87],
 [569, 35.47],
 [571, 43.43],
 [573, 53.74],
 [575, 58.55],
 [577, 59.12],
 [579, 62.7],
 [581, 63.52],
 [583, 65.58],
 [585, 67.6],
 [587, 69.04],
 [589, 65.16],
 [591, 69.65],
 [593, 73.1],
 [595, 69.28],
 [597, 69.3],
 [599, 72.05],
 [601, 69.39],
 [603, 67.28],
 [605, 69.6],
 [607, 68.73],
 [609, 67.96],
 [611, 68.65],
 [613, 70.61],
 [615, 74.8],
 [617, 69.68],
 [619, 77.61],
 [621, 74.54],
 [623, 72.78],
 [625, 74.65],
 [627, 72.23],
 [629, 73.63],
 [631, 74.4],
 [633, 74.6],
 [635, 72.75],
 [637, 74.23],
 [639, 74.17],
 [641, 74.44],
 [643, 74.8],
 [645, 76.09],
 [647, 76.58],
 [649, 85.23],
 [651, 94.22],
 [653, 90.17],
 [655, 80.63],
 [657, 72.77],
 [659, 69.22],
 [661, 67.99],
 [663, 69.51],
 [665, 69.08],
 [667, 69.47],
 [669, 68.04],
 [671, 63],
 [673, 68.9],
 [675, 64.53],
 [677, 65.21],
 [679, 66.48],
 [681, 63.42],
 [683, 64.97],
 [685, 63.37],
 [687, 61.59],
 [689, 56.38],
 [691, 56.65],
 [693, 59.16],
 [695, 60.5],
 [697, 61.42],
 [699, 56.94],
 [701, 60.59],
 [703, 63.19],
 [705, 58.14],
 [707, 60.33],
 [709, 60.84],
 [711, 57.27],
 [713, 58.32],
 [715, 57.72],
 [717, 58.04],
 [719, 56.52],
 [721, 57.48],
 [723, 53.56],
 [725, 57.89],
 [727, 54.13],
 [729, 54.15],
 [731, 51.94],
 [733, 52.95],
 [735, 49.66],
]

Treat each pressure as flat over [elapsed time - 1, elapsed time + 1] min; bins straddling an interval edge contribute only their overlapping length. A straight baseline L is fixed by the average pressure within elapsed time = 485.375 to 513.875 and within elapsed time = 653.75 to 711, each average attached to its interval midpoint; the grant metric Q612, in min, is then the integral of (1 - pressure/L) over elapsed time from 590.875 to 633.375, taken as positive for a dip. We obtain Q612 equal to -3.8 min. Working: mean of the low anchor 67.8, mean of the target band 71.6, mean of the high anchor 64.4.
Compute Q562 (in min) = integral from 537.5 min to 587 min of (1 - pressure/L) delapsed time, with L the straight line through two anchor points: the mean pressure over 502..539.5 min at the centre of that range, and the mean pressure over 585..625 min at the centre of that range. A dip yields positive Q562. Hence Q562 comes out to 7.2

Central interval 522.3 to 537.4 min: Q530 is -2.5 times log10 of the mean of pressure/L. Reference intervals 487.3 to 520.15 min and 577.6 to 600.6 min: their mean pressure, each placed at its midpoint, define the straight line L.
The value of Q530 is 0.08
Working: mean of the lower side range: 67.5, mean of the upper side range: 67.8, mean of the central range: 62.7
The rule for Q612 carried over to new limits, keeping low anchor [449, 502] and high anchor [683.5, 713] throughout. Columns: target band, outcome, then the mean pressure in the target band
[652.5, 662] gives -2.2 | 75.4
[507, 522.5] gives 0.0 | 66.8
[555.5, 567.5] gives 2.0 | 54.1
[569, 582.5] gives 1.9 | 55.6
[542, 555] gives 0.9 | 61.2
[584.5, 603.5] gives -1.6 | 69.3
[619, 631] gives -2.2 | 74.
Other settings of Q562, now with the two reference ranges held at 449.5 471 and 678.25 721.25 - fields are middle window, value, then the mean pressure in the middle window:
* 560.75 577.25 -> 4.1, 48.8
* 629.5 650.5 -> -4.7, 76.1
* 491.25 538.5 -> 0.8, 65.6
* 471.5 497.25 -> 0.0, 67.7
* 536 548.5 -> 0.8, 61.4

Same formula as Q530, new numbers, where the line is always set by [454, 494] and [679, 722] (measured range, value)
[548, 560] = 0.08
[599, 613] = -0.09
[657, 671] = -0.13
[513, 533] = 0.03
